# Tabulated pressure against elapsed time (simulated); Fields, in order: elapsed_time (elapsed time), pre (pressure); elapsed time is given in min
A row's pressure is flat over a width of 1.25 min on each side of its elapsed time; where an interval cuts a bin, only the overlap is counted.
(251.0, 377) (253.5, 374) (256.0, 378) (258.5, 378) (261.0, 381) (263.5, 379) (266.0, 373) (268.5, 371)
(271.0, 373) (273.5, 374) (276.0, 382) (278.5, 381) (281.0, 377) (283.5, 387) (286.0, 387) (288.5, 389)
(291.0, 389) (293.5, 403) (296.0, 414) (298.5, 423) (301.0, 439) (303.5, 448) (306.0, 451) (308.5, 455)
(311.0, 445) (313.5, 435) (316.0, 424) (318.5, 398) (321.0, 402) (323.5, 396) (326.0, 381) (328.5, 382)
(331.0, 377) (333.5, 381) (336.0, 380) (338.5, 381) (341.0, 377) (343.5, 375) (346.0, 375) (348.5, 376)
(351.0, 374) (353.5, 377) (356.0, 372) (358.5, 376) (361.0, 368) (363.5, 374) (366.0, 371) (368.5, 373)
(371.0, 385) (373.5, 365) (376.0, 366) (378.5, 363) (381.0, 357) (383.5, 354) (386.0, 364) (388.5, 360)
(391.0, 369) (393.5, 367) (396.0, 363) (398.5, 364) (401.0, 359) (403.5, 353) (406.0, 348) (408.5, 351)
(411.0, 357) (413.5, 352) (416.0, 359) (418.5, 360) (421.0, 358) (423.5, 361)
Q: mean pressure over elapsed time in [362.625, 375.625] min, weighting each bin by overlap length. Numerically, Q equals 373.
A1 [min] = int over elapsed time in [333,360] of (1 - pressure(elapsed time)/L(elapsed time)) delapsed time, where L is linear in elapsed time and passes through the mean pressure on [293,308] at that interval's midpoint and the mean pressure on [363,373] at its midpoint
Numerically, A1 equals 1.1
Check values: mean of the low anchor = 432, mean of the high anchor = 375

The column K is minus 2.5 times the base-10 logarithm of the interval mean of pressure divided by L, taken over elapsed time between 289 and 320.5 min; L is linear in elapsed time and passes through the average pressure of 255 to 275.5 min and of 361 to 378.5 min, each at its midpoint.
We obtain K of -0.14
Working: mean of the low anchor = 376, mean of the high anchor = 371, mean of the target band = 426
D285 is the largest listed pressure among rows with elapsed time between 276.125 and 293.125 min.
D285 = 389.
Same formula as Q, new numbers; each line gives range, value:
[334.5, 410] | 368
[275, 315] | 413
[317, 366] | 380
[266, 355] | 396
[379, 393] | 361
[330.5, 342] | 379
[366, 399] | 366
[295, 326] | 426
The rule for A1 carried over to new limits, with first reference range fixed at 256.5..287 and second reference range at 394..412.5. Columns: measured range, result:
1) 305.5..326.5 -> -2.8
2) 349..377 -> -0.7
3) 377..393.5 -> -0.1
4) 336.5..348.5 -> -0.3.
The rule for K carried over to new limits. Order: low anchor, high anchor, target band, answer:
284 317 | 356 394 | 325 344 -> 0.05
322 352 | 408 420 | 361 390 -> 0.00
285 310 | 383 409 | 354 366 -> 0.03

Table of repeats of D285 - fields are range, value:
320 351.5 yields 402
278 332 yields 455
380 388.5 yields 364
